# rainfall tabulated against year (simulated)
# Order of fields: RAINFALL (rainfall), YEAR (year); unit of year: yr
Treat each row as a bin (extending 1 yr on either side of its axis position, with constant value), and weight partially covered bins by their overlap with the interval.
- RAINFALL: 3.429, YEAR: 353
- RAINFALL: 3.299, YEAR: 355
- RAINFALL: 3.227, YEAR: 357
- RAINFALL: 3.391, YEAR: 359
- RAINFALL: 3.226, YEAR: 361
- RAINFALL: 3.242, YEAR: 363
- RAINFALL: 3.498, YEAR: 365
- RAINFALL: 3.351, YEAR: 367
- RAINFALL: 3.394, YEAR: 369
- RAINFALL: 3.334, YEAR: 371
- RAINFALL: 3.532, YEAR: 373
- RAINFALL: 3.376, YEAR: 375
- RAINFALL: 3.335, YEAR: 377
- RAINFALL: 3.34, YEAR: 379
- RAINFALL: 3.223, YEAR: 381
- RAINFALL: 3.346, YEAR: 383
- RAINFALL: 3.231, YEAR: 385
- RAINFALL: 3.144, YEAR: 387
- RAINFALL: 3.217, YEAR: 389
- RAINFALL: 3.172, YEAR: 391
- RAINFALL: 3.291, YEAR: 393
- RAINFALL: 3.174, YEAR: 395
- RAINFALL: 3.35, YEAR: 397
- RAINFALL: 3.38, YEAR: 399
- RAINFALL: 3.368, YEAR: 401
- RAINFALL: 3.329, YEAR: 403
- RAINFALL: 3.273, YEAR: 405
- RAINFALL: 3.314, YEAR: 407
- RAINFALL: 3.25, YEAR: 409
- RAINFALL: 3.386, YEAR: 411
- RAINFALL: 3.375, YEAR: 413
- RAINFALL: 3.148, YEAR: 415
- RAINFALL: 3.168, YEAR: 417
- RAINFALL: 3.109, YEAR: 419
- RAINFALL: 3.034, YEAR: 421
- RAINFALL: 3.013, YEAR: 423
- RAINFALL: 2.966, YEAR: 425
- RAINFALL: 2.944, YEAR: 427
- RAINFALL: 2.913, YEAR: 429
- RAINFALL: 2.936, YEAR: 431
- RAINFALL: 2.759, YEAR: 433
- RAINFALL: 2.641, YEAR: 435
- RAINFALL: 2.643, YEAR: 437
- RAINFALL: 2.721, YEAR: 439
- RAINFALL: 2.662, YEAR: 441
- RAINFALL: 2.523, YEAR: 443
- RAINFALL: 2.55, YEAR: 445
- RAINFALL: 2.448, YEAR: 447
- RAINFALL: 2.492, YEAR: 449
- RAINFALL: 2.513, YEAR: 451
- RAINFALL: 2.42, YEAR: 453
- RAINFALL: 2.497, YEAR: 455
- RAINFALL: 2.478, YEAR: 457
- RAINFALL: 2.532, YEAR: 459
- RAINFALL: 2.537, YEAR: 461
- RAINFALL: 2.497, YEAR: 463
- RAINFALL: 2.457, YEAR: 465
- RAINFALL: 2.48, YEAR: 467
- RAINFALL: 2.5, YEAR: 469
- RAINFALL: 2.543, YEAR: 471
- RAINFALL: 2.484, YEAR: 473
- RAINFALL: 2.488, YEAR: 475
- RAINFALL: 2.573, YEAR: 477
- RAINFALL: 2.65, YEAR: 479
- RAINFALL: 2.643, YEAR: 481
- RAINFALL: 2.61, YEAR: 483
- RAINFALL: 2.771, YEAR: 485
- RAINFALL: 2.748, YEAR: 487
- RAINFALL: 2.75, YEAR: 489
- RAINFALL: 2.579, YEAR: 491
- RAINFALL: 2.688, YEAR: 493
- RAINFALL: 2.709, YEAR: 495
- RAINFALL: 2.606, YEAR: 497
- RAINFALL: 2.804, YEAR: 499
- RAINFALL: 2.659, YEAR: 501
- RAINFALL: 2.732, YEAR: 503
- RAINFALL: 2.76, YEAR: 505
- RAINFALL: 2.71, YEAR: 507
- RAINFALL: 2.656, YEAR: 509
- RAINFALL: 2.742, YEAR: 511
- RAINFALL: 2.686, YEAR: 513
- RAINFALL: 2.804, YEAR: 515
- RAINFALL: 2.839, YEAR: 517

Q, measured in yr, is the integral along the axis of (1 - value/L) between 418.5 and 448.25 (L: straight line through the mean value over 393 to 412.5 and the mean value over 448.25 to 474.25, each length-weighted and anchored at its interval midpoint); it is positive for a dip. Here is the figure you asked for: 1.1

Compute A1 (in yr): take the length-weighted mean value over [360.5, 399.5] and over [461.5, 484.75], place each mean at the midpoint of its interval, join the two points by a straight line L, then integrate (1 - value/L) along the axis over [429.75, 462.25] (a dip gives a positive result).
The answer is 2.1 yr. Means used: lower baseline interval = 3.31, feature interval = 2.59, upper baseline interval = 2.55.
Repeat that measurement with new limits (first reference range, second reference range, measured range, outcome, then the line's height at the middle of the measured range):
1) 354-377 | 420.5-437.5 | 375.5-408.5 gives -1.4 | 3.15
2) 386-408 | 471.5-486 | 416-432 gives 0.2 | 3.05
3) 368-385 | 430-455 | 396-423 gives -2.5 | 2.98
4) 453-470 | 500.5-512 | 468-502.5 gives -0.4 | 2.61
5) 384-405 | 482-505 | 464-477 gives 1.5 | 2.83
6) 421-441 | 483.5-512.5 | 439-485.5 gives 4.0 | 2.78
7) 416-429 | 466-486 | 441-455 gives 1.5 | 2.81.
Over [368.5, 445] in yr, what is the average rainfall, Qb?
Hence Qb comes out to 3.13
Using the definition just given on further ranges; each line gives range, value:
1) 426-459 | 2.63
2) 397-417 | 3.31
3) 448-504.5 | 2.59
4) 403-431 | 3.14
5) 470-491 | 2.62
